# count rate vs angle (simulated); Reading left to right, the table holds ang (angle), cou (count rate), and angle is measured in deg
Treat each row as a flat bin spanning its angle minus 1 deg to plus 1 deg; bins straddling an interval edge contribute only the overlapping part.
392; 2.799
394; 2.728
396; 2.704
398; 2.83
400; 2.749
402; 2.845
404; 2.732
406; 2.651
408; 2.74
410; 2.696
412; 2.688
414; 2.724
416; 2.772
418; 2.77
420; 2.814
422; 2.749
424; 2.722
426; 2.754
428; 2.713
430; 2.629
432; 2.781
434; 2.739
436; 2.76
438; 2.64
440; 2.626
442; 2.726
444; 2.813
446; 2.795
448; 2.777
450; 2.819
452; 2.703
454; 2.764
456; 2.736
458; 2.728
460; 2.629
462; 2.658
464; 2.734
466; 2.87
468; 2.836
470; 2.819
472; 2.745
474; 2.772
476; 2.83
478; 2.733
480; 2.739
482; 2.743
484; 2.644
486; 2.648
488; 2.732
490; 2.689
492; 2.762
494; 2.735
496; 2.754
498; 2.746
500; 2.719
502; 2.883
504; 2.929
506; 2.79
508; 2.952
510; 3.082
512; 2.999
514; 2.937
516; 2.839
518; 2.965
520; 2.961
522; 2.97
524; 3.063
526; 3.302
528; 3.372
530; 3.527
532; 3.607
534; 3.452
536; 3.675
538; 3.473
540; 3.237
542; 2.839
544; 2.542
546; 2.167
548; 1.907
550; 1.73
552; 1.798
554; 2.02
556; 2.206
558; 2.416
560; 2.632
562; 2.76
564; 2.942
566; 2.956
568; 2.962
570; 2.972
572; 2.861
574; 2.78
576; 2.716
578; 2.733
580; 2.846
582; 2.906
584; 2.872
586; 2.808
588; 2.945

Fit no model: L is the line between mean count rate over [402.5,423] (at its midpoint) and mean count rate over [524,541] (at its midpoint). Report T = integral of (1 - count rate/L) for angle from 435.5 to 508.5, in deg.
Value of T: 7.64 deg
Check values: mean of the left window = 2.74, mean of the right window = 3.43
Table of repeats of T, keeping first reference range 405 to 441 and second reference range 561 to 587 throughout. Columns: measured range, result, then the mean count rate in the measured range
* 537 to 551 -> 1.3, 2.56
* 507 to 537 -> -4.0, 3.18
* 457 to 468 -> 0.1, 2.73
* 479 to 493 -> 0.3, 2.71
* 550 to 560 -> 2.5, 2.12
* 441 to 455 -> -0.1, 2.77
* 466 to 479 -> -0.1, 2.8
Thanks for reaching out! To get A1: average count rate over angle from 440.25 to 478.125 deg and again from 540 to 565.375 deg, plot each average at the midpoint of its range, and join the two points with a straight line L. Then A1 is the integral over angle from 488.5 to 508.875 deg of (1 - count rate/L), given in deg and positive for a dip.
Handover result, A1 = -1.5 deg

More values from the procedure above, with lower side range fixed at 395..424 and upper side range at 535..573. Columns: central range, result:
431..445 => 0.0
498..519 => -1.8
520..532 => -2.7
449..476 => -0.5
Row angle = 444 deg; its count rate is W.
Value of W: 2.813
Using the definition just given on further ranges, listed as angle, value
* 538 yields 3.473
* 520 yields 2.961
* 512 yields 2.999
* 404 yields 2.732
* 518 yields 2.965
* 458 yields 2.728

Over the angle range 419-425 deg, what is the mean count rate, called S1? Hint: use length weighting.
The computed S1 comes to 2.76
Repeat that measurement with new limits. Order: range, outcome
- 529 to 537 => 3.57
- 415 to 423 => 2.78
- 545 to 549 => 2.04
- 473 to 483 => 2.76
